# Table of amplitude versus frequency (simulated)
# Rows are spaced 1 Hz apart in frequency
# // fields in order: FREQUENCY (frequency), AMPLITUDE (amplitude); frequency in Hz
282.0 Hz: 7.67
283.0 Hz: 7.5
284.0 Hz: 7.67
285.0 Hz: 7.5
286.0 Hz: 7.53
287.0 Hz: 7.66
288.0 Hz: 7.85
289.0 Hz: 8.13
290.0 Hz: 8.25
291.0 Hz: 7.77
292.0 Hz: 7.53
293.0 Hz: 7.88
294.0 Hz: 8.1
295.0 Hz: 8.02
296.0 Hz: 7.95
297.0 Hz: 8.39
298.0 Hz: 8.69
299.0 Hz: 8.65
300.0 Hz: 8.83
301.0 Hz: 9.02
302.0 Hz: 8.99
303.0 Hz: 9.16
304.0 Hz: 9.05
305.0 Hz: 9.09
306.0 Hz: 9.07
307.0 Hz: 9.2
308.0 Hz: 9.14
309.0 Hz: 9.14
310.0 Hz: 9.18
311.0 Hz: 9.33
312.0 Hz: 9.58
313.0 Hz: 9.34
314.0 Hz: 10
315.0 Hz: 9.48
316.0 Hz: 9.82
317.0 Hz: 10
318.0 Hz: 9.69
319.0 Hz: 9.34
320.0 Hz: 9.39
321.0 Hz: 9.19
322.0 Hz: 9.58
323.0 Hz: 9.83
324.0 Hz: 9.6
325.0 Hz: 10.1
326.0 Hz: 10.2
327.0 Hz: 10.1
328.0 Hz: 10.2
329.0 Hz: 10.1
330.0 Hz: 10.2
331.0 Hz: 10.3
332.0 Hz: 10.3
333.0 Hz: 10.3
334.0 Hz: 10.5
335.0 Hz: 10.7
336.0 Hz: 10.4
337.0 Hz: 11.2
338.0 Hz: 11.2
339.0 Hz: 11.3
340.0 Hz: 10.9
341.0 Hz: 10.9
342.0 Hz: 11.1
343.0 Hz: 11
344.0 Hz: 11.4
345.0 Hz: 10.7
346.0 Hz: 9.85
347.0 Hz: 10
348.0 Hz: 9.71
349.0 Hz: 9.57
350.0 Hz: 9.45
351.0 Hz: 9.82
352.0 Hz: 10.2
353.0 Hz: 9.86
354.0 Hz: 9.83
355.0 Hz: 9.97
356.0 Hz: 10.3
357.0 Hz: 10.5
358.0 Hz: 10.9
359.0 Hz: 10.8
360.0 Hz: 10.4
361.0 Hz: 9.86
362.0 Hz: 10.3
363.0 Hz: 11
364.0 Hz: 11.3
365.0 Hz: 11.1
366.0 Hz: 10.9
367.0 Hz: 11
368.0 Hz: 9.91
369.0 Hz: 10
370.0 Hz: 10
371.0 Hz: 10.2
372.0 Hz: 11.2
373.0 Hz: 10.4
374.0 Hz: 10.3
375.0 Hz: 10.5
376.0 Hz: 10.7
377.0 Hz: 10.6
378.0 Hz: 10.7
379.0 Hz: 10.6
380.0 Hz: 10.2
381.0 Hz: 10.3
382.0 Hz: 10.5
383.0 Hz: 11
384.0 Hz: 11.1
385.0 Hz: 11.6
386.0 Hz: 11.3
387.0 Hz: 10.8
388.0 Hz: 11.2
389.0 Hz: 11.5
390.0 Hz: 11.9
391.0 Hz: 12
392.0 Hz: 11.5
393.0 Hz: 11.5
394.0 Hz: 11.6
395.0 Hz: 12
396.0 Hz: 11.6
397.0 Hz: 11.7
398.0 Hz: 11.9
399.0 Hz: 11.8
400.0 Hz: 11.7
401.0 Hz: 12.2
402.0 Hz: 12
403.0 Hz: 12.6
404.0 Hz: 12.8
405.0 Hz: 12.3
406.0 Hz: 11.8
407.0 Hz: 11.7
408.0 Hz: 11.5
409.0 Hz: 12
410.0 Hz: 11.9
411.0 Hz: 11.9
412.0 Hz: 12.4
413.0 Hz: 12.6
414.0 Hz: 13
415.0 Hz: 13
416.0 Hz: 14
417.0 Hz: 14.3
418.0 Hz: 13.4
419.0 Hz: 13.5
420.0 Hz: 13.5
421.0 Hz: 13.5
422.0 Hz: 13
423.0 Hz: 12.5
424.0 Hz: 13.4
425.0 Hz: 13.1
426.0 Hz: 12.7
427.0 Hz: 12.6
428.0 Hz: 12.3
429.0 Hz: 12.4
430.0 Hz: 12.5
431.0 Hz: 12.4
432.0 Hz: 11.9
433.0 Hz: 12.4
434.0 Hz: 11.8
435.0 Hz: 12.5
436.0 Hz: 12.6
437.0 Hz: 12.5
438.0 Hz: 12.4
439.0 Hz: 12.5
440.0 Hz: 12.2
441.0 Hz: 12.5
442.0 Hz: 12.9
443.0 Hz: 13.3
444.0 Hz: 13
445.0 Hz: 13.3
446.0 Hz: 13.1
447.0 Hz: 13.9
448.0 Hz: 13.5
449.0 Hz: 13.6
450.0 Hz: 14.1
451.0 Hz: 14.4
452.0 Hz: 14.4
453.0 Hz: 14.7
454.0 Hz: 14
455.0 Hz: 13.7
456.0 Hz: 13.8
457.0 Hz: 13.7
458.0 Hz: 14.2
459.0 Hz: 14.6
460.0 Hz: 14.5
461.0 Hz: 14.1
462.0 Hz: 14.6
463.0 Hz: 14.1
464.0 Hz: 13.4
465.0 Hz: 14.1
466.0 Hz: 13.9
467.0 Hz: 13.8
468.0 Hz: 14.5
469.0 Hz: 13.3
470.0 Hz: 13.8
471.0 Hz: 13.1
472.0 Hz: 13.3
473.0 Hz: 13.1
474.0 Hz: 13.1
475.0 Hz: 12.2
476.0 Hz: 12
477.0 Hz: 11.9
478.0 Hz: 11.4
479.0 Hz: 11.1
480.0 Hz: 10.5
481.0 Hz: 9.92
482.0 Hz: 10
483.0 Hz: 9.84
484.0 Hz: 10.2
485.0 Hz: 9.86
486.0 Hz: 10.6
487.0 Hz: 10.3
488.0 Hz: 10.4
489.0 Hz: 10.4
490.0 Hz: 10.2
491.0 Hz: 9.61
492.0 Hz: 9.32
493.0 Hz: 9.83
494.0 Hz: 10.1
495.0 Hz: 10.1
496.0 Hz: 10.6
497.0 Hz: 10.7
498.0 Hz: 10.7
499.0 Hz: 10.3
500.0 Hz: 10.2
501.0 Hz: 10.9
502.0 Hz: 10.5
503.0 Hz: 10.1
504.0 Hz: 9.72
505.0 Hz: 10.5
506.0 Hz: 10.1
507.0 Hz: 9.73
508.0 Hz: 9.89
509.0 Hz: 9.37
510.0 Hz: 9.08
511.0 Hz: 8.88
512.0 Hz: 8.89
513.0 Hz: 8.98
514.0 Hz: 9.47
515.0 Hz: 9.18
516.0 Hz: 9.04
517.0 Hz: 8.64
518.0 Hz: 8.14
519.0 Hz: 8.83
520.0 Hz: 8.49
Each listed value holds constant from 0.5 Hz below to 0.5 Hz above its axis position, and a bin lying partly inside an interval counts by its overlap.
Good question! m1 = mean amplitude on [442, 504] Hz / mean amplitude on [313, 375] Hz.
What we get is 1.19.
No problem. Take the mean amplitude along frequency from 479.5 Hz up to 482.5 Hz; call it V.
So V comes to 10.1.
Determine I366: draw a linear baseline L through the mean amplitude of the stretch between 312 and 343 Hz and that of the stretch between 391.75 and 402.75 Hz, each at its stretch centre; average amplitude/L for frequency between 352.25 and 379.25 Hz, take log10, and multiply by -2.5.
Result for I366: 0.06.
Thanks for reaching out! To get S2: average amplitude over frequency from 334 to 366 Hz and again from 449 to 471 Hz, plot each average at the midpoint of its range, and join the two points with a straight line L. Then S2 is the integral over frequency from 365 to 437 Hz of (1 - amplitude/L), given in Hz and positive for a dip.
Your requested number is 1.97 Hz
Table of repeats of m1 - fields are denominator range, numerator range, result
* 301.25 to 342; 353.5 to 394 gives 1.09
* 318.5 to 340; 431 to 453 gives 1.28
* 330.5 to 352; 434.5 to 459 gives 1.28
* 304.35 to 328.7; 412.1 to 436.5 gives 1.34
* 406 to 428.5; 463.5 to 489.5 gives 0.93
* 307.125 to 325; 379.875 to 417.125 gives 1.25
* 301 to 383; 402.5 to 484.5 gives 1.27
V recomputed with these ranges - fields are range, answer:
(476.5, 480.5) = 11.2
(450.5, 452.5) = 14.4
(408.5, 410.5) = 11.9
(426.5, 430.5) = 12.5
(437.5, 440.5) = 12.4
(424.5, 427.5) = 12.8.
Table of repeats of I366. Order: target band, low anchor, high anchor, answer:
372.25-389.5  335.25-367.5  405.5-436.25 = 0.063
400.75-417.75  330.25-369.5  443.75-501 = -0.103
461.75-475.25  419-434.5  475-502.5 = -0.212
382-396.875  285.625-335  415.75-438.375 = 0.019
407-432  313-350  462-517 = -0.201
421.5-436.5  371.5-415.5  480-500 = -0.139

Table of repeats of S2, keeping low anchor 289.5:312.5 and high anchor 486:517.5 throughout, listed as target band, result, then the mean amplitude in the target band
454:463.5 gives -4.46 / 14.1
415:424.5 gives -4.09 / 13.4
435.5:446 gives -3.55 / 12.7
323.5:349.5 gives -4.53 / 10.5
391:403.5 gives -3.49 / 11.8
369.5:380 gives -1.58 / 10.5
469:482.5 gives -3.18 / 12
